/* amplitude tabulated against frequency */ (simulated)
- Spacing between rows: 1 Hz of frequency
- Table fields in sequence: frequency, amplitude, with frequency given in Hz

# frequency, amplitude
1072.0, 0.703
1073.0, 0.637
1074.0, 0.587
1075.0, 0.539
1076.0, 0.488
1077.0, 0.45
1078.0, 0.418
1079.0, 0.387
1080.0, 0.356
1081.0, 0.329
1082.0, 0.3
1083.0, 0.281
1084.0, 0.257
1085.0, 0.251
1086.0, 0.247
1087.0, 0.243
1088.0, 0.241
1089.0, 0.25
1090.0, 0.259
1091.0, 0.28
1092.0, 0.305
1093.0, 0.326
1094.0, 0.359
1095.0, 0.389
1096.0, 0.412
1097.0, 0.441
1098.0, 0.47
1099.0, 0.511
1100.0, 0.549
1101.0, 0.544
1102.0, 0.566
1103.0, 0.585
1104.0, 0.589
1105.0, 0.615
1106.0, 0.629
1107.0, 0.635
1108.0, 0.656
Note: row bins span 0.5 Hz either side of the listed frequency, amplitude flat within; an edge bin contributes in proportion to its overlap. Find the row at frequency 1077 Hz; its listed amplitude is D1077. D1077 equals 0.45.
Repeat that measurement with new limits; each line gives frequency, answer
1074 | 0.587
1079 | 0.387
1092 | 0.305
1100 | 0.549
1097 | 0.441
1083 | 0.281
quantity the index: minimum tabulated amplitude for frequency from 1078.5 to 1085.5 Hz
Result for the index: 0.251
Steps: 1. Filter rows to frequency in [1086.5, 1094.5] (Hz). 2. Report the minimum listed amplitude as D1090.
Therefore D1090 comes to 0.241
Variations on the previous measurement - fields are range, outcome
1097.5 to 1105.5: 0.47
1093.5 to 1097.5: 0.359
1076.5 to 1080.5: 0.356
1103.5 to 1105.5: 0.589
